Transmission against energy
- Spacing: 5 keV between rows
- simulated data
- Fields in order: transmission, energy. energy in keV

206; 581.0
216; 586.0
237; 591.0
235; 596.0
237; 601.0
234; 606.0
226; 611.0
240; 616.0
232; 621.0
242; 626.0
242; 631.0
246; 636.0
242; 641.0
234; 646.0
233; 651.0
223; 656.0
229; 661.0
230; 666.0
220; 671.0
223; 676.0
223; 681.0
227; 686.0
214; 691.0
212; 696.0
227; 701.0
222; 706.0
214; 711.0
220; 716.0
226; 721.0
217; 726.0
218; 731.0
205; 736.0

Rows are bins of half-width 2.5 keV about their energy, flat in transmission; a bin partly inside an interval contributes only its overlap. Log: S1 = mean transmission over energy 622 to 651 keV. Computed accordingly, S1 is 240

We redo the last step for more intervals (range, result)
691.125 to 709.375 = 219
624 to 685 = 232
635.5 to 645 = 242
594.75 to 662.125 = 235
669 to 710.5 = 221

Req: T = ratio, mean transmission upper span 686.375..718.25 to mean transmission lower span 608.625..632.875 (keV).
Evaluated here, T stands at 0.93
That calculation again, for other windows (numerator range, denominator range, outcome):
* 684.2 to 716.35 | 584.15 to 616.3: 0.95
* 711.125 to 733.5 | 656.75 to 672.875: 0.97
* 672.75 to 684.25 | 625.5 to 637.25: 0.92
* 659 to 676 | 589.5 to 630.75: 0.96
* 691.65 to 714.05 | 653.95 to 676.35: 0.97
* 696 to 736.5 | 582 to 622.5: 0.95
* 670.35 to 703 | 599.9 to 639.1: 0.93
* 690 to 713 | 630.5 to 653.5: 0.91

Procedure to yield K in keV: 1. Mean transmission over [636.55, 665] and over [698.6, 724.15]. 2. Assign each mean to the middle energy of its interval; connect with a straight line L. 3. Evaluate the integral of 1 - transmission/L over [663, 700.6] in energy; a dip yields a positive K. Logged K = 0.9 keV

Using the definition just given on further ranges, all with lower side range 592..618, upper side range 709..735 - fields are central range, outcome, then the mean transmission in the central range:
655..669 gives -0.06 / 228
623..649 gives -1.21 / 241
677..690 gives 0.01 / 224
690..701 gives 0.29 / 216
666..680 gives 0.12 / 223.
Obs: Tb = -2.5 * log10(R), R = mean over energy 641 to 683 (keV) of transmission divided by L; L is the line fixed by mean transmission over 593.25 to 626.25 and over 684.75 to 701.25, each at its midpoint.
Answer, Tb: -0.02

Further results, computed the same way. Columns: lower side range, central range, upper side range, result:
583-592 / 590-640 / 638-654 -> -0.04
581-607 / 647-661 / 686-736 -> -0.02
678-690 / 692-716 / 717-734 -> 0.02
